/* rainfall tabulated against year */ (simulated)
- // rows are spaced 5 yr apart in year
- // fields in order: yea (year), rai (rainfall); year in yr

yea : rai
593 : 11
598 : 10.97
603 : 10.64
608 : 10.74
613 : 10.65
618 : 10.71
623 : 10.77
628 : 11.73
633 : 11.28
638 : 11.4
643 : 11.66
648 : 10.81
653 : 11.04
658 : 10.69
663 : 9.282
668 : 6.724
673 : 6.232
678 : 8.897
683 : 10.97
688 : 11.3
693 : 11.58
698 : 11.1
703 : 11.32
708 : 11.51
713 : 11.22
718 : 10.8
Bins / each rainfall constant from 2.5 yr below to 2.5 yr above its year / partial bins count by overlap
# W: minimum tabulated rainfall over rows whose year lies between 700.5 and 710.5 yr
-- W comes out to 11.32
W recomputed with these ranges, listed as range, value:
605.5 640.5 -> 10.65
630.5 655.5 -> 10.81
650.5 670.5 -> 6.724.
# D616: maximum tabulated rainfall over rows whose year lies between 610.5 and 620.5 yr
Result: 10.71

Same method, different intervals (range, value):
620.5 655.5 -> 11.73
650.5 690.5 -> 11.3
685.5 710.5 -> 11.58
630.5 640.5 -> 11.4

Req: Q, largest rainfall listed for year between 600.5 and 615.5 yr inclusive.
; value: 10.74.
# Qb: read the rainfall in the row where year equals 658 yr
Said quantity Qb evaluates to 10.69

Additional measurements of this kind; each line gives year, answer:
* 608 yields 10.74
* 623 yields 10.77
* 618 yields 10.71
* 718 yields 10.8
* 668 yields 6.724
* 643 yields 11.66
